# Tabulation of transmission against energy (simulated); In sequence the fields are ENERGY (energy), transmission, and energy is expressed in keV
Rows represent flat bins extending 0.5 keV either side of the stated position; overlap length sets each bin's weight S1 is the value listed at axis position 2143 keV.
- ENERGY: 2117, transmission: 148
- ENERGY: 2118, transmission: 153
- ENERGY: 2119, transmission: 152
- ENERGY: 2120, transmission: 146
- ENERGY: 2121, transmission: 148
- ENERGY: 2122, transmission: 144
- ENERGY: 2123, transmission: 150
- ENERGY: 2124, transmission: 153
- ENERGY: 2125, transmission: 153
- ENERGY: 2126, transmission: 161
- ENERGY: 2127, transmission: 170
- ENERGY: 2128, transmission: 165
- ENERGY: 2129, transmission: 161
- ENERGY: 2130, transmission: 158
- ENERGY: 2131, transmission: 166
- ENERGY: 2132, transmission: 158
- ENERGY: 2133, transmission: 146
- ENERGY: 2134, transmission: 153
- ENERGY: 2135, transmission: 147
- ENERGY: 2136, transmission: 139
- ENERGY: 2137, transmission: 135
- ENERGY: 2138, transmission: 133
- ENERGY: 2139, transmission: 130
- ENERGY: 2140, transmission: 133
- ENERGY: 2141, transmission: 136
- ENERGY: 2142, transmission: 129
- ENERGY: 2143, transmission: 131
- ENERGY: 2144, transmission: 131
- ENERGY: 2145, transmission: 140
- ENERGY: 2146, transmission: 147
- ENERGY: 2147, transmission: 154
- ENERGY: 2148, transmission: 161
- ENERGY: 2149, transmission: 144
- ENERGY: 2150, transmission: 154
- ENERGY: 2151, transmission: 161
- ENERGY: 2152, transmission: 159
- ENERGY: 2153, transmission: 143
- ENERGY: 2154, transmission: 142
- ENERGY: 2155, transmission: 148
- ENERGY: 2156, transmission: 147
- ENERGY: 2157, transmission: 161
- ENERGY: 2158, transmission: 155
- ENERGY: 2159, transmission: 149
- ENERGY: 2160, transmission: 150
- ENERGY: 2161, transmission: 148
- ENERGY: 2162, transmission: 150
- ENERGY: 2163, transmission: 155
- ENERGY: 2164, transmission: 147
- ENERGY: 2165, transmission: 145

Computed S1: 131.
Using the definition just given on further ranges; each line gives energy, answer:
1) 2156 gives 147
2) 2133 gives 146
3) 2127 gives 170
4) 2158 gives 155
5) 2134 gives 153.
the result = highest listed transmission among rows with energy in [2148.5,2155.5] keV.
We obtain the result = 161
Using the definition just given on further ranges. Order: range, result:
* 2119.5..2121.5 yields 148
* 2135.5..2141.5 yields 139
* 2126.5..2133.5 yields 170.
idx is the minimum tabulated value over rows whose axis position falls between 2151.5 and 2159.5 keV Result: 142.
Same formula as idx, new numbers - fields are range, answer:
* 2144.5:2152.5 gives 140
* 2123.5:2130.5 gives 153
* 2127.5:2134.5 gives 146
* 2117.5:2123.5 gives 144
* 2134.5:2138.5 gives 133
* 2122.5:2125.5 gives 150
